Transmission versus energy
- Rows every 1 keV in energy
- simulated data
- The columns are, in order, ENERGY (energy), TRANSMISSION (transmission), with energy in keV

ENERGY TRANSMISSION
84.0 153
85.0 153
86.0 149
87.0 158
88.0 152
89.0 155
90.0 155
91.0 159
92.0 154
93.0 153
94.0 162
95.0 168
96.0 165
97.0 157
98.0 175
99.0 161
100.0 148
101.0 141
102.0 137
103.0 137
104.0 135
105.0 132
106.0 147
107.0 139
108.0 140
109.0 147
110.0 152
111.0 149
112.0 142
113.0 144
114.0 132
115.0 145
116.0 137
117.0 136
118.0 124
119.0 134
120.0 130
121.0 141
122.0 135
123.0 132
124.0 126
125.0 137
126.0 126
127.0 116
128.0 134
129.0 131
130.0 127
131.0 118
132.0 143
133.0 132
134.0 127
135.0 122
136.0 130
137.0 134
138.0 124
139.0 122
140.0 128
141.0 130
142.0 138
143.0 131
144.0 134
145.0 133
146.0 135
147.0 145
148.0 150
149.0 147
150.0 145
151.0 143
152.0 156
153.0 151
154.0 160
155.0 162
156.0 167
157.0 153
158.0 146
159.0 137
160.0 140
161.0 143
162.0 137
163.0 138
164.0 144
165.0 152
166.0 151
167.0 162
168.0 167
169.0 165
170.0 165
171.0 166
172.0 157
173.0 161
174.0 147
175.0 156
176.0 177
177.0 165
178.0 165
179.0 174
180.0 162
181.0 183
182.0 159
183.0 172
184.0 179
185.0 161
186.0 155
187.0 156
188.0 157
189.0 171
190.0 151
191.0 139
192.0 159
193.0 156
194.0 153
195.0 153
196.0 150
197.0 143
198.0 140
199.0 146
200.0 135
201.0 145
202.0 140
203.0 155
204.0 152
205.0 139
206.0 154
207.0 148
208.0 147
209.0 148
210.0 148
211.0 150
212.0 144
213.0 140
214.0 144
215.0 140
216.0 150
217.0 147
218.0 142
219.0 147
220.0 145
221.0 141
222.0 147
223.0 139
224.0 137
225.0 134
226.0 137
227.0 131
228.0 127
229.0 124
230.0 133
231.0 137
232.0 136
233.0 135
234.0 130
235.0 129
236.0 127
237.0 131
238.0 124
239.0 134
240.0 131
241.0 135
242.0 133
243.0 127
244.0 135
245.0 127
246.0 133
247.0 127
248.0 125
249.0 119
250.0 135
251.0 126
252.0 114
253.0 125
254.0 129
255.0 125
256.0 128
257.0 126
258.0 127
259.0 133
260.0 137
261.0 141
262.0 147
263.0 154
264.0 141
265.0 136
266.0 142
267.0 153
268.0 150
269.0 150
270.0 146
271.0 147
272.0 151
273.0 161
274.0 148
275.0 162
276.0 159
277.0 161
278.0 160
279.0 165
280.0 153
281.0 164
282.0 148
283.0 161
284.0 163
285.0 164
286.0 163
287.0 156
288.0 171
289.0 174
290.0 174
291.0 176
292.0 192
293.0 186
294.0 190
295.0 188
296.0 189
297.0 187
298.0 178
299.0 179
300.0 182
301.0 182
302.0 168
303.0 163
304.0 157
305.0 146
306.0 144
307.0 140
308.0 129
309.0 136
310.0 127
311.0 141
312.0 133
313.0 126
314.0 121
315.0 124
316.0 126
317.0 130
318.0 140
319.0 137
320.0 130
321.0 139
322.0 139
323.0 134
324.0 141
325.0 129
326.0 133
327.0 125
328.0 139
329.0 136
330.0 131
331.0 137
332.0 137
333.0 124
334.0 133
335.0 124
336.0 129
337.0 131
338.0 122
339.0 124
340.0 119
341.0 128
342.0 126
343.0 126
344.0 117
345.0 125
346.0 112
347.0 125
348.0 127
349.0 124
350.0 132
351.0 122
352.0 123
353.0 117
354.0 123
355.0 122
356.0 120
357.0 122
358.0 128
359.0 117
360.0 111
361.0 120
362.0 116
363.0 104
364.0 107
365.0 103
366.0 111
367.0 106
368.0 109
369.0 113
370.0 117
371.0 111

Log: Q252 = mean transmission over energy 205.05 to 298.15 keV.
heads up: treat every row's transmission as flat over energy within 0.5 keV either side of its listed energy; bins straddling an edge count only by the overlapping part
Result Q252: 146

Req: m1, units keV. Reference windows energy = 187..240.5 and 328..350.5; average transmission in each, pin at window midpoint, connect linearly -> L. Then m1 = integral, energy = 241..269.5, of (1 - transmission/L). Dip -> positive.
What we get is 0.7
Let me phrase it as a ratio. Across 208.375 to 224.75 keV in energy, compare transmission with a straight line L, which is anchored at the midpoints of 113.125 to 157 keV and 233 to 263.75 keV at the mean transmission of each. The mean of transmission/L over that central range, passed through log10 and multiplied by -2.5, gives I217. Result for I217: -0.09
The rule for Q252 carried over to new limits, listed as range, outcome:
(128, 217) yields 148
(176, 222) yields 152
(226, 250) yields 130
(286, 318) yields 158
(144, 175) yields 151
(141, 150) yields 139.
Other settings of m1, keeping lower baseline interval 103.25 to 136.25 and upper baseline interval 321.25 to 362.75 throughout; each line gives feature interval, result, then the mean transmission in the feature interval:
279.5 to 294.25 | -4.7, 169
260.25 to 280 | -3.4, 151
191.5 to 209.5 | -2.2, 148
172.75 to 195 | -4.9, 162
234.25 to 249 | 0.1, 129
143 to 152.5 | -0.6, 142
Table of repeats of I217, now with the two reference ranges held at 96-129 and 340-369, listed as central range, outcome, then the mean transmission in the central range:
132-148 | 0.04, 132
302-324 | -0.12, 137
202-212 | -0.13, 148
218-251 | -0.03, 133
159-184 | -0.18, 159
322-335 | -0.10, 133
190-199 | -0.13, 149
